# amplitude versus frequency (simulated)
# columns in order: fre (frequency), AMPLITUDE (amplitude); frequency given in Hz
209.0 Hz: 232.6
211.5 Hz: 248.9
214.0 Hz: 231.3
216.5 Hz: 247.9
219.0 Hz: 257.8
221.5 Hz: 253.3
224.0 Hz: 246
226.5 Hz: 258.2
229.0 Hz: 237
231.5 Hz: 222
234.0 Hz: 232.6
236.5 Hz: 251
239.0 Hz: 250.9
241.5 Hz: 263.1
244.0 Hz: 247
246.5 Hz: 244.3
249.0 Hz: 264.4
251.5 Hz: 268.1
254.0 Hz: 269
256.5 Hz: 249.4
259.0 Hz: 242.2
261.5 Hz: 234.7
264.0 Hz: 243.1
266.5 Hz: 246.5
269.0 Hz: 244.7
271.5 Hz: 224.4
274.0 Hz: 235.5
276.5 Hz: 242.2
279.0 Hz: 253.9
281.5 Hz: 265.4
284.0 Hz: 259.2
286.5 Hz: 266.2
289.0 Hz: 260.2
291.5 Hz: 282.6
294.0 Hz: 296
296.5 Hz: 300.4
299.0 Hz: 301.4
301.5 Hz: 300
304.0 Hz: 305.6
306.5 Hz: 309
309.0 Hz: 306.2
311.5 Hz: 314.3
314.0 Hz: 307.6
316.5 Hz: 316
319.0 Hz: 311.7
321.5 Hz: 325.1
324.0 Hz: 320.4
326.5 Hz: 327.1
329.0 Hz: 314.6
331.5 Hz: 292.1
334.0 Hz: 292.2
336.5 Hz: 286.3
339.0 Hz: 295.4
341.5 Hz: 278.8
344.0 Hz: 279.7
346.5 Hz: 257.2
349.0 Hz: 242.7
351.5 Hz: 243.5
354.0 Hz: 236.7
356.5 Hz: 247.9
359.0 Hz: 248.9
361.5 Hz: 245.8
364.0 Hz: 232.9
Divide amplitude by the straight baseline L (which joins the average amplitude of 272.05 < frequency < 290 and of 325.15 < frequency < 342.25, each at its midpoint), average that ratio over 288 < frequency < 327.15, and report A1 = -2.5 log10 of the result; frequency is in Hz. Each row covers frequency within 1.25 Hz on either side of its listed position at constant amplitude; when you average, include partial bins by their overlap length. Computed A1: -0.11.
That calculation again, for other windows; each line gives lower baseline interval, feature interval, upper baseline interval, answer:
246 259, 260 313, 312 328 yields 0.07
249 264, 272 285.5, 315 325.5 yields 0.11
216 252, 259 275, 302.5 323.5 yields 0.16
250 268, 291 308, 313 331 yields -0.03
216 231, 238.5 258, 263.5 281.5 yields -0.05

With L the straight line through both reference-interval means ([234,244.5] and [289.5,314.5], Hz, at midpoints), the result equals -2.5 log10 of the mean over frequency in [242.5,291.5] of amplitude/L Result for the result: 0.09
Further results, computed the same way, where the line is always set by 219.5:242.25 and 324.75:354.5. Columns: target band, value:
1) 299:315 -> -0.14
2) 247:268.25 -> 0.01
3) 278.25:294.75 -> -0.02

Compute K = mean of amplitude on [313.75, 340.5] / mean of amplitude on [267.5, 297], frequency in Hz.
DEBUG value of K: 1.18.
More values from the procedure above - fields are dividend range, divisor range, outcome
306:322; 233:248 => 1.26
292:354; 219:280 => 1.20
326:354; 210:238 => 1.14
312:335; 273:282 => 1.26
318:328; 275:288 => 1.25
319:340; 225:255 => 1.23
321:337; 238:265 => 1.22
